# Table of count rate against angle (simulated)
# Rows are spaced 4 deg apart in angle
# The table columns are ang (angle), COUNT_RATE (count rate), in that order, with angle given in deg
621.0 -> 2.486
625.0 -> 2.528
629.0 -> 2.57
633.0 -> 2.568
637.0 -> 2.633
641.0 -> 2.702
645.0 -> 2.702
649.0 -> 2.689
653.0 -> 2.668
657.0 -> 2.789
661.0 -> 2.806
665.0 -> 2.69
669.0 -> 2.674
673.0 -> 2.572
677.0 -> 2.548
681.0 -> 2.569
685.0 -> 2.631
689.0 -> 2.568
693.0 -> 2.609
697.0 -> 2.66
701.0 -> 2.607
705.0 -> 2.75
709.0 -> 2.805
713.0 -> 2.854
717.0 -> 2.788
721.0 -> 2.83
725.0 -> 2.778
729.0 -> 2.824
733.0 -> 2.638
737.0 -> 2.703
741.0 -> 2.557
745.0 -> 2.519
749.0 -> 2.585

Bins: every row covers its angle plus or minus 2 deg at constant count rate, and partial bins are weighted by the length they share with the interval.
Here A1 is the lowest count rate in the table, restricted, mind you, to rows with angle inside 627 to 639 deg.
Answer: 2.568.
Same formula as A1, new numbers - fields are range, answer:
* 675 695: 2.548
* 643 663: 2.668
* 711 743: 2.557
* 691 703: 2.607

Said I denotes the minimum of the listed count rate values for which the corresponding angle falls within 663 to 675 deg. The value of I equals 2.572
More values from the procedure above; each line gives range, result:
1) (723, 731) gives 2.778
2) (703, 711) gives 2.75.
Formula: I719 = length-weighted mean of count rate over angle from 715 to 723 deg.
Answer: 2.81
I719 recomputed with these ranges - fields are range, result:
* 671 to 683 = 2.56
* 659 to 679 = 2.66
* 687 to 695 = 2.59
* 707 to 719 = 2.82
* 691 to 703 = 2.63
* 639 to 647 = 2.7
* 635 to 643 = 2.67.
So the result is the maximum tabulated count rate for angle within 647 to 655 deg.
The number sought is 2.689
